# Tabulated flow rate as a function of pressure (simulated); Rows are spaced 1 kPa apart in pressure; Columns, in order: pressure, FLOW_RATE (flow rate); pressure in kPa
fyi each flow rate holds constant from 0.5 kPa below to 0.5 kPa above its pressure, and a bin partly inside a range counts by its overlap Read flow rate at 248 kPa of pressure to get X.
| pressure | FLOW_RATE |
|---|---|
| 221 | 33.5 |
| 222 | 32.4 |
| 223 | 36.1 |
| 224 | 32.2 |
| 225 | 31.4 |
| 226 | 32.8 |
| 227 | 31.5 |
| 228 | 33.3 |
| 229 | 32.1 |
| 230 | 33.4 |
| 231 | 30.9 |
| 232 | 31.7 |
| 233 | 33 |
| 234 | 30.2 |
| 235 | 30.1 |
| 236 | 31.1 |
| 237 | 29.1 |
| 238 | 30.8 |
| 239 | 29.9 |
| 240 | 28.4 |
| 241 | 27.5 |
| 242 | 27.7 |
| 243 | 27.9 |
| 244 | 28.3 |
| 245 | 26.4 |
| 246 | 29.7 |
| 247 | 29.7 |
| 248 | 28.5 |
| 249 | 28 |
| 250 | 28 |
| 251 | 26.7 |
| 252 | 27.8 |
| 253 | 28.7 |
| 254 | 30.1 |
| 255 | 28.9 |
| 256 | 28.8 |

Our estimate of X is 28.5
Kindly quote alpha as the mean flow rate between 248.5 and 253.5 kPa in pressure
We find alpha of 27.8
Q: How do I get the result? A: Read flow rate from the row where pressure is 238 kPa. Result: 30.8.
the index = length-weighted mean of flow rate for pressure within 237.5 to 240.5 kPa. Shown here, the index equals 29.7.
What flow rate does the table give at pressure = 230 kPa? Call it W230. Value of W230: 33.4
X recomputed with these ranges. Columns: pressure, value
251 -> 26.7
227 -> 31.5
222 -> 32.4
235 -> 30.1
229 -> 32.1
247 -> 29.7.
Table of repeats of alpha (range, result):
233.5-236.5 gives 30.5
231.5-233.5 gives 32.4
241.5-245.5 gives 27.6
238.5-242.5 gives 28.4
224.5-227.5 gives 31.9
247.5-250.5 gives 28.2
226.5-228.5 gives 32.4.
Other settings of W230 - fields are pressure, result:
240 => 28.4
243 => 27.9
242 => 27.7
